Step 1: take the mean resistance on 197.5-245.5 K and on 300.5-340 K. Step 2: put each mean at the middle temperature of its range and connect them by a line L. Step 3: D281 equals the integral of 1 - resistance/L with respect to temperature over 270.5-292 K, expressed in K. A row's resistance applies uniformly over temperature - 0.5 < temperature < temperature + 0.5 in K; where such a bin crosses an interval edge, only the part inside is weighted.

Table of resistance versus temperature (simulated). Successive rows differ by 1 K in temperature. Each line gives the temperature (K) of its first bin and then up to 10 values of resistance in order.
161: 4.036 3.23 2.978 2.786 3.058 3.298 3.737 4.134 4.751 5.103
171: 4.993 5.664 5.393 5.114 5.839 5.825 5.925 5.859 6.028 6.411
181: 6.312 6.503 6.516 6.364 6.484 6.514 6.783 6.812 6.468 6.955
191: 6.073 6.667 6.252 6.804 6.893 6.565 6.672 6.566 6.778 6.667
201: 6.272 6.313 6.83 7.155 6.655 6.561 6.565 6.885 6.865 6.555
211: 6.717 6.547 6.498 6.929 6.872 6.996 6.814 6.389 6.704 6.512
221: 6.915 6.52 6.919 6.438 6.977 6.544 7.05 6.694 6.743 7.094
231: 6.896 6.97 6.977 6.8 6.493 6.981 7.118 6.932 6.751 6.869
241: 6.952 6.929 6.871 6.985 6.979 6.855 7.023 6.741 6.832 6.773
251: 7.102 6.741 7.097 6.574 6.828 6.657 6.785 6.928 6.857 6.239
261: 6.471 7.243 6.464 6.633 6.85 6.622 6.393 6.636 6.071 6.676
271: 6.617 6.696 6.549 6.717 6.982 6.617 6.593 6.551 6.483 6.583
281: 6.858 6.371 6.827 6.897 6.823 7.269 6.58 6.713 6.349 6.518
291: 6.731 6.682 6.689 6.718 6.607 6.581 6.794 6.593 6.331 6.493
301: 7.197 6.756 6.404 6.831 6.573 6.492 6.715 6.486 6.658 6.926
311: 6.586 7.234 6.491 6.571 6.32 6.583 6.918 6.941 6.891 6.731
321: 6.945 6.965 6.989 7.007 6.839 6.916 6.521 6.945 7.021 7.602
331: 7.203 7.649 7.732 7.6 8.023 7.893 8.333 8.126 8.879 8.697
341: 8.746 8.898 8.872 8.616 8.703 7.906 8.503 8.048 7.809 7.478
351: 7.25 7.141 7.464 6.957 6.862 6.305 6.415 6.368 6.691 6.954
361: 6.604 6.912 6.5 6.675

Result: 0.9 K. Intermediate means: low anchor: 6.77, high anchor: 7.08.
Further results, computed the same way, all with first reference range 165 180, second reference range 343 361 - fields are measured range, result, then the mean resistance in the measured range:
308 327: 0.5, 6.79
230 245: -2.5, 6.9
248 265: -1.6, 6.77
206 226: -3.7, 6.71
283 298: -0.2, 6.71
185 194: -2.1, 6.57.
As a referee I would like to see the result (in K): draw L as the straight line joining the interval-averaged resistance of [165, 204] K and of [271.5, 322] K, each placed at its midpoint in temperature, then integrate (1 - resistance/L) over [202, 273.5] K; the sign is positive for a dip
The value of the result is -4.9 K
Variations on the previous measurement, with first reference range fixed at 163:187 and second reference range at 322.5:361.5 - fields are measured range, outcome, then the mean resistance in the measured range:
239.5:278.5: -1.88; 6.74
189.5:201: -2.12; 6.61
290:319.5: 1.56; 6.68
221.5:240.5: -2.40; 6.83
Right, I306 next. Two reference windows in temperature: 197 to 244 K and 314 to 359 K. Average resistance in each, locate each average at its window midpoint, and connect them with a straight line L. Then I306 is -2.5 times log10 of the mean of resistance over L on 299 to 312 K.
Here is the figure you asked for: 0.09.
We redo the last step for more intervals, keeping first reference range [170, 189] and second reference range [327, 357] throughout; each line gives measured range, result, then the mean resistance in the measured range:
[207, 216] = -0.06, 6.74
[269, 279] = 0.07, 6.63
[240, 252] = -0.02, 6.9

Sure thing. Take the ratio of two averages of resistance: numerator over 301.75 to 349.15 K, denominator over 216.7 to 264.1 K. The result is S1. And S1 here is 1.08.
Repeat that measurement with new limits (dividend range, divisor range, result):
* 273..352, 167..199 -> 1.17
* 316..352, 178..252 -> 1.14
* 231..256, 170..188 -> 1.14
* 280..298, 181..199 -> 1.02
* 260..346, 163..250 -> 1.10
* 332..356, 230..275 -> 1.18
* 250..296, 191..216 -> 1.00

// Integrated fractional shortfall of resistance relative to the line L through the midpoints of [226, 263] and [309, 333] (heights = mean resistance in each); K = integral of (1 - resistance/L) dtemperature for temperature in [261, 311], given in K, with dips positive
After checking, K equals 1.6 K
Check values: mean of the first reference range 6.85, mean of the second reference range 6.92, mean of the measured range 6.66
